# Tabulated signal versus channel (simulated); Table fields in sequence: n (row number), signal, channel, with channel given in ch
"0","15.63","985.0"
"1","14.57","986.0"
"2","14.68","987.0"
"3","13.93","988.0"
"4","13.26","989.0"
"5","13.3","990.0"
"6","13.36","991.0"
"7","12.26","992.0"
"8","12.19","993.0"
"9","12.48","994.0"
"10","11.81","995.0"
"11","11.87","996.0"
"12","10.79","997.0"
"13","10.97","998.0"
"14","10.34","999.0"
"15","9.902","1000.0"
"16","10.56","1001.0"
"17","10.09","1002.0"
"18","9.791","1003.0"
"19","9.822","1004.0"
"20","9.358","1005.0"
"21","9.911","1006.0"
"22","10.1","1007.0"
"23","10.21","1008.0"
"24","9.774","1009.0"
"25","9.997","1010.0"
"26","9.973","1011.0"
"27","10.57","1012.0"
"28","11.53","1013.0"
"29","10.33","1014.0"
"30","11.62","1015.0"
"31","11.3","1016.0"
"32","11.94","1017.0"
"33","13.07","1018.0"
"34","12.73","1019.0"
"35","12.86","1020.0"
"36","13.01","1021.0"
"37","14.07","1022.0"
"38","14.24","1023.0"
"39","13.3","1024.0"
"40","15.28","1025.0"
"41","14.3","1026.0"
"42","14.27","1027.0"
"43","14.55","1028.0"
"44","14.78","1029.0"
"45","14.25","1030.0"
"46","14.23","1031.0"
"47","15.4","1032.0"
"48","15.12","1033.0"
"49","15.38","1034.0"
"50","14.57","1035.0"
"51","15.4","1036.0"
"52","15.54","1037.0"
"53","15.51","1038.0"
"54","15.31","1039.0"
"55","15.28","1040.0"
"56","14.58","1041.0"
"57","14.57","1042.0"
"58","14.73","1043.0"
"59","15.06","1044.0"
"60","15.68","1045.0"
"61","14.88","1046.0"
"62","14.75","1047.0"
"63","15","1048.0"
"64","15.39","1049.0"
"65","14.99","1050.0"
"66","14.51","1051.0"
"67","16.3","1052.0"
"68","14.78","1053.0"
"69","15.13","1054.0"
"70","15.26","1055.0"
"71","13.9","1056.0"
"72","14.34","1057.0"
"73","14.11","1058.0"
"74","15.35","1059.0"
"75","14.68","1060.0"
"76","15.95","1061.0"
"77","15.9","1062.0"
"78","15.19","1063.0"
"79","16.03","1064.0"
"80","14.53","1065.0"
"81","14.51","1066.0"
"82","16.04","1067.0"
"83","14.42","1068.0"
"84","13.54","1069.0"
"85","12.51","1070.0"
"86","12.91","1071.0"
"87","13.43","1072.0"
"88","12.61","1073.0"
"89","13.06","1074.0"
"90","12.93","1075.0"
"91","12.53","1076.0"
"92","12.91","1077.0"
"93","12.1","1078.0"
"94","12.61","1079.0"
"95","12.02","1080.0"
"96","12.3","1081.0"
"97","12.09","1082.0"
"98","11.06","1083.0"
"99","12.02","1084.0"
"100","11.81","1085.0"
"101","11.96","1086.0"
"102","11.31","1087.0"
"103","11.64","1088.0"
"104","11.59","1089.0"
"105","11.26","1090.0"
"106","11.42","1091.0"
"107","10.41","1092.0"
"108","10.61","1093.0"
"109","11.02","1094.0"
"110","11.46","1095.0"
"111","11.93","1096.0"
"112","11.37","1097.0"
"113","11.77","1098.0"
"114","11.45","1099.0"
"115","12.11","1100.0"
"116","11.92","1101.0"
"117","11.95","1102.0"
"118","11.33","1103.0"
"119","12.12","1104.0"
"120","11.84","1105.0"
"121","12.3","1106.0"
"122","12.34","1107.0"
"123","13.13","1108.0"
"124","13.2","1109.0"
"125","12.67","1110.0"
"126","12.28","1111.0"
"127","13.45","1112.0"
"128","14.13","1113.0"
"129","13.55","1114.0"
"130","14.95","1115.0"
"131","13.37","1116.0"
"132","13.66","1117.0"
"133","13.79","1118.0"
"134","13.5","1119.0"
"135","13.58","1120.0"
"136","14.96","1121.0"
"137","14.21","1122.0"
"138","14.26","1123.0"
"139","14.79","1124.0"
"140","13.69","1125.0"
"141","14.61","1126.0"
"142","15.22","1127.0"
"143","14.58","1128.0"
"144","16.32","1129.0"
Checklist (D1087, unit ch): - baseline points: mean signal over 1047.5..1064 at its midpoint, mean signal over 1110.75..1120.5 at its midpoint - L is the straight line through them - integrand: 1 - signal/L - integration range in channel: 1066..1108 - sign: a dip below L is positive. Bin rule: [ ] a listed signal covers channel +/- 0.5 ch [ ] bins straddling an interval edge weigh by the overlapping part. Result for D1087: 6.3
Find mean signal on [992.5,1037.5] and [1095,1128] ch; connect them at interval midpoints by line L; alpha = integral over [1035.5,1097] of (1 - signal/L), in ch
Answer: -4.6 ch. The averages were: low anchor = 12.3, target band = 13.7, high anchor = 13.1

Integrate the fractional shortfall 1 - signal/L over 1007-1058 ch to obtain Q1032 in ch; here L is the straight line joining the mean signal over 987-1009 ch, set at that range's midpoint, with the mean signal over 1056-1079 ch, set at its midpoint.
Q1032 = -4.6 ch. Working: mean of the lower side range 11.3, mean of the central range 13.8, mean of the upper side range 14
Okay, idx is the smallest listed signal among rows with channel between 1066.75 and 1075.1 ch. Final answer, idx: 12.51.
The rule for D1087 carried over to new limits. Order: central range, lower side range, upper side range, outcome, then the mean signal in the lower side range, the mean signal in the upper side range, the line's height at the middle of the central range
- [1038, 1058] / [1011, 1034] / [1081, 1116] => -3.2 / 13.3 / 12.1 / 12.9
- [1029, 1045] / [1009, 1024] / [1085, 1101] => -4.4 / 11.9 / 11.4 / 11.8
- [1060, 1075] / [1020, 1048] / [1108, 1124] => 0.0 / 14.7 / 13.7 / 14.3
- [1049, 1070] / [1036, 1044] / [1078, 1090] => -2.0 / 15.1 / 11.8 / 13.7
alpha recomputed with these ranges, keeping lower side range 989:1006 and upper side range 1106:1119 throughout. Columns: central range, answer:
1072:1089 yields 0.7 ch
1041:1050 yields -2.1 ch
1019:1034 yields -3.2 ch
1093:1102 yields 1.0 ch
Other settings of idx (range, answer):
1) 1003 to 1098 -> 9.358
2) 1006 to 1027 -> 9.774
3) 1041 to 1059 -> 13.9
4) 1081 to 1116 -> 10.41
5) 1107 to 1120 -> 12.28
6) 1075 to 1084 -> 11.06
